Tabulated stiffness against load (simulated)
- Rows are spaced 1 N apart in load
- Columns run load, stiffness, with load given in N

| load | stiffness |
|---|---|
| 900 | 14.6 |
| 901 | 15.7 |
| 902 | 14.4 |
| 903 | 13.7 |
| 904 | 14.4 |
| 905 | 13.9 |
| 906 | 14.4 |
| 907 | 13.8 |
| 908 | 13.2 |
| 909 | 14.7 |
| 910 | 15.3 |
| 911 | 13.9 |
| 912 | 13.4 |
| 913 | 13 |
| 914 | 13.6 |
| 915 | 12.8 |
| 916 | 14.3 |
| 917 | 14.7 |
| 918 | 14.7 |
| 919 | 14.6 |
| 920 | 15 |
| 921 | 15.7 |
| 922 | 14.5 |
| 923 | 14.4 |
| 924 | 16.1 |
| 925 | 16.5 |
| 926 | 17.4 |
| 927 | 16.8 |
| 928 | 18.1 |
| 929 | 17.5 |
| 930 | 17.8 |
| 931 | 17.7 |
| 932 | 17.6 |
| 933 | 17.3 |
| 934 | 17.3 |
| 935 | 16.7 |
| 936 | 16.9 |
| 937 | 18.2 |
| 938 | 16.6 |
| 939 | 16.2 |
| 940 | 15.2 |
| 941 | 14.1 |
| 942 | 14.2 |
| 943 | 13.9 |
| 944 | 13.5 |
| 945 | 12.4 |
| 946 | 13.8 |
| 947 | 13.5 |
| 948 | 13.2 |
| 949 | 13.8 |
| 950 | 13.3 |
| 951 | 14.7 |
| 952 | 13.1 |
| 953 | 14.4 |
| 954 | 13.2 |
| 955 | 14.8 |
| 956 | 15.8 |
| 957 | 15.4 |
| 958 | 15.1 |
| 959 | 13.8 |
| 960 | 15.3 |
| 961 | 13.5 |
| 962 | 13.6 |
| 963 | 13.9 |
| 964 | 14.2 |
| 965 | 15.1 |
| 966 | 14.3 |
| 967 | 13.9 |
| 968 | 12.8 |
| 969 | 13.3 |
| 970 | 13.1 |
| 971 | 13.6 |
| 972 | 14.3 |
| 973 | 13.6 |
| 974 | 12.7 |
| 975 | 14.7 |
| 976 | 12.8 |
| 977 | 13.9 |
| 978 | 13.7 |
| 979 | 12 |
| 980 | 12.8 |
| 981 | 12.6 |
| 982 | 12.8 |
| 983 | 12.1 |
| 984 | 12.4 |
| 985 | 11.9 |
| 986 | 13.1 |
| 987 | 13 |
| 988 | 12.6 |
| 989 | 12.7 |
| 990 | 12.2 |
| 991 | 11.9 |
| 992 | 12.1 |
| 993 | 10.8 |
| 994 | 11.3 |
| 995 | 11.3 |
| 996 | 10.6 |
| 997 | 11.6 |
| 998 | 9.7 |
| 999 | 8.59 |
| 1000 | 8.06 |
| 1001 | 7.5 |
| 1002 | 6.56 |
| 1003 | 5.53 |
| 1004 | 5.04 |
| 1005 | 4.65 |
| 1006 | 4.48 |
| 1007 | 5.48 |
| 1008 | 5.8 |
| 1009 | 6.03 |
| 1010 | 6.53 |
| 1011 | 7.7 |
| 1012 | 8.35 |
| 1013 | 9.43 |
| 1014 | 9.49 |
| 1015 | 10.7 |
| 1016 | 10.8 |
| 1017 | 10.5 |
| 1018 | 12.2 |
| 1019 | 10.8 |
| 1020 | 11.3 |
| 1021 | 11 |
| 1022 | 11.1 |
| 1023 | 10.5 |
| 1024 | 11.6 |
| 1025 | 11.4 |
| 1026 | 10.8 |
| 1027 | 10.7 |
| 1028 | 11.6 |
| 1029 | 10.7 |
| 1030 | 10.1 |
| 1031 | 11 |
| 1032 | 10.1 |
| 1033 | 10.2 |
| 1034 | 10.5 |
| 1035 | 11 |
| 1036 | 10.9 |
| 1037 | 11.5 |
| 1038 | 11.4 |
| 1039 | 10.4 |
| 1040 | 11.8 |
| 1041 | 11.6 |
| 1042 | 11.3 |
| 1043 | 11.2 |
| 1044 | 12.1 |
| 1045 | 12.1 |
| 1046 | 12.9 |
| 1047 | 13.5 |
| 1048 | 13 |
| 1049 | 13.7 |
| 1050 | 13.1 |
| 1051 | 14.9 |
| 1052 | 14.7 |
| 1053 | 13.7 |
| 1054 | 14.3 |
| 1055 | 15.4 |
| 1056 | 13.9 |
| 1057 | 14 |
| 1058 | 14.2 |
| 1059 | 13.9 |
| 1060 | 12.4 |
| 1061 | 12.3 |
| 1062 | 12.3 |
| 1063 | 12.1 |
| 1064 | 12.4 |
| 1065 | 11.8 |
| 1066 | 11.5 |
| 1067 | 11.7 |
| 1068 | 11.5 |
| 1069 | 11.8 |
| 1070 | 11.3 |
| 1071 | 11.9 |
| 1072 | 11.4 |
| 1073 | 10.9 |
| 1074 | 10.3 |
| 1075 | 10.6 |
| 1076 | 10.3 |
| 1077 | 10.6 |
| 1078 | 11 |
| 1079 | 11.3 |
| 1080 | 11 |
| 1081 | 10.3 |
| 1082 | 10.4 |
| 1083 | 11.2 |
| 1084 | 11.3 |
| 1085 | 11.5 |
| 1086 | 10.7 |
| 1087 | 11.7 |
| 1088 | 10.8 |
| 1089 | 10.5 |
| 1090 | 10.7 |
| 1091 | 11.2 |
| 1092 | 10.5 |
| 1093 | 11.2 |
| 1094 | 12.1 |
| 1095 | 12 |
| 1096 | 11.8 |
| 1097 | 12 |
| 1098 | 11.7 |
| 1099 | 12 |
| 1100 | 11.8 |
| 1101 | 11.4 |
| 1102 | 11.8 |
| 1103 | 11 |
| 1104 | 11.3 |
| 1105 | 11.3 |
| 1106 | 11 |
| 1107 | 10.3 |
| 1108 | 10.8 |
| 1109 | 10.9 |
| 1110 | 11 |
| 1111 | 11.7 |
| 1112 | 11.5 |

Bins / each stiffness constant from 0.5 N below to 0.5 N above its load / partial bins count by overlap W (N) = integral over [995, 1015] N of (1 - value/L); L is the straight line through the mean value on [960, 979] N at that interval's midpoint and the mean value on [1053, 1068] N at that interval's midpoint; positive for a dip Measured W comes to 8.7 N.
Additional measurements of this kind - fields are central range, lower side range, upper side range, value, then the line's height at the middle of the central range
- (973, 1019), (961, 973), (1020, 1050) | 9.2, 12.8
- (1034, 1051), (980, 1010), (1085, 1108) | -2.5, 10.5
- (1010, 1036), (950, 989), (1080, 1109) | 4.4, 12.6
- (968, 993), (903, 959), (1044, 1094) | 1.9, 13.9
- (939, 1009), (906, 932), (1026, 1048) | 6.5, 13.4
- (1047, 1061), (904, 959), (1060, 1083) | -2.5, 11.8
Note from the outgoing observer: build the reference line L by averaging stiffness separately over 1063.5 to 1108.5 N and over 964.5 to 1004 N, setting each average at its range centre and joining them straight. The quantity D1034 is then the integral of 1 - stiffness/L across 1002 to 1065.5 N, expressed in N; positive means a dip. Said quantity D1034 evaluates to 3.5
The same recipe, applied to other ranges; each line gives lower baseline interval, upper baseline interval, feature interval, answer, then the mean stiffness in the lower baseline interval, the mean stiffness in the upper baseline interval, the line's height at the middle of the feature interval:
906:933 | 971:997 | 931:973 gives -2.1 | 15.3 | 12.6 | 13.9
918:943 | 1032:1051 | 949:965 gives 1.0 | 16.3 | 11.8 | 15.2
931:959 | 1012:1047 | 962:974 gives 0.1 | 15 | 11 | 13.9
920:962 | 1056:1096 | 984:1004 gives 4.9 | 15.3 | 11.5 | 13.8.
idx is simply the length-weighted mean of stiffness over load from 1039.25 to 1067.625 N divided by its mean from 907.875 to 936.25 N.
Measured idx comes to 0.8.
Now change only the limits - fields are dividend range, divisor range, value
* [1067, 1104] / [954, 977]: 0.80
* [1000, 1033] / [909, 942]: 0.58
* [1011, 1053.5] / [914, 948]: 0.73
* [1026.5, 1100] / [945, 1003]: 0.92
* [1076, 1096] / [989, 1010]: 1.30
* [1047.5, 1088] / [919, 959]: 0.79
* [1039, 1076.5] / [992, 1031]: 1.34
